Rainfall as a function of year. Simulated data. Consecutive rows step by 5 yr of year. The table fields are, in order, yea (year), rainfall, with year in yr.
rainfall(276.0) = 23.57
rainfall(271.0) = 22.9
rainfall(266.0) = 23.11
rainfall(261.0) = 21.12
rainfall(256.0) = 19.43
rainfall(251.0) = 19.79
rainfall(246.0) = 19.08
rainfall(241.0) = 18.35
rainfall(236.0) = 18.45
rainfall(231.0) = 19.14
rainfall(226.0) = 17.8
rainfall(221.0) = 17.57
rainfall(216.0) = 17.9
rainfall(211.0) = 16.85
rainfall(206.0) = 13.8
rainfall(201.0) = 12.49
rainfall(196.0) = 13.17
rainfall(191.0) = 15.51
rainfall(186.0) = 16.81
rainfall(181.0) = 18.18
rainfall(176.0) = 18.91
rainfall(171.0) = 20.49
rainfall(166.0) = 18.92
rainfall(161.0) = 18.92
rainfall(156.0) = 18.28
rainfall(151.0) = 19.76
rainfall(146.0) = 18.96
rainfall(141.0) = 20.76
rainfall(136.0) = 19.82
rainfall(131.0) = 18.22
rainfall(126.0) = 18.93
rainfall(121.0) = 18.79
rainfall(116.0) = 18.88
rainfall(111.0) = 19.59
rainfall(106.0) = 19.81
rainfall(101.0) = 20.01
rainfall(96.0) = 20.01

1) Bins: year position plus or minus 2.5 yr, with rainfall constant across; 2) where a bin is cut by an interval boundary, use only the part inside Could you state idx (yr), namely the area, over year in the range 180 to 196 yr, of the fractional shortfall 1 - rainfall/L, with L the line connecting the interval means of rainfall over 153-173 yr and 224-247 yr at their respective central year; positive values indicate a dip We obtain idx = 2.4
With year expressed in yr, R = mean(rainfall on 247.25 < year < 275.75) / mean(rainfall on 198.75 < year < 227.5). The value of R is 1.33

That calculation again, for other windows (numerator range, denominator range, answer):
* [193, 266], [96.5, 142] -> 0.91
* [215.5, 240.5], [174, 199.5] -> 1.12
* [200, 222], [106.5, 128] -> 0.83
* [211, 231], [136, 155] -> 0.90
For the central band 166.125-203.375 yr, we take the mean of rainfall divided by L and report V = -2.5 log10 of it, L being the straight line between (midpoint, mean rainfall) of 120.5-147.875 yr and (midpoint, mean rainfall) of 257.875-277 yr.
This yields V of 0.22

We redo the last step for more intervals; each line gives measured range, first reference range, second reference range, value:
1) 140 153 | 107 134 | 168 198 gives -0.08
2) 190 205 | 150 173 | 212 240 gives 0.34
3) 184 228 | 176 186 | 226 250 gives 0.17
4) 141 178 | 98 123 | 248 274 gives 0.04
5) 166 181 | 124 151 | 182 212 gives -0.16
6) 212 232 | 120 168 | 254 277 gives 0.17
